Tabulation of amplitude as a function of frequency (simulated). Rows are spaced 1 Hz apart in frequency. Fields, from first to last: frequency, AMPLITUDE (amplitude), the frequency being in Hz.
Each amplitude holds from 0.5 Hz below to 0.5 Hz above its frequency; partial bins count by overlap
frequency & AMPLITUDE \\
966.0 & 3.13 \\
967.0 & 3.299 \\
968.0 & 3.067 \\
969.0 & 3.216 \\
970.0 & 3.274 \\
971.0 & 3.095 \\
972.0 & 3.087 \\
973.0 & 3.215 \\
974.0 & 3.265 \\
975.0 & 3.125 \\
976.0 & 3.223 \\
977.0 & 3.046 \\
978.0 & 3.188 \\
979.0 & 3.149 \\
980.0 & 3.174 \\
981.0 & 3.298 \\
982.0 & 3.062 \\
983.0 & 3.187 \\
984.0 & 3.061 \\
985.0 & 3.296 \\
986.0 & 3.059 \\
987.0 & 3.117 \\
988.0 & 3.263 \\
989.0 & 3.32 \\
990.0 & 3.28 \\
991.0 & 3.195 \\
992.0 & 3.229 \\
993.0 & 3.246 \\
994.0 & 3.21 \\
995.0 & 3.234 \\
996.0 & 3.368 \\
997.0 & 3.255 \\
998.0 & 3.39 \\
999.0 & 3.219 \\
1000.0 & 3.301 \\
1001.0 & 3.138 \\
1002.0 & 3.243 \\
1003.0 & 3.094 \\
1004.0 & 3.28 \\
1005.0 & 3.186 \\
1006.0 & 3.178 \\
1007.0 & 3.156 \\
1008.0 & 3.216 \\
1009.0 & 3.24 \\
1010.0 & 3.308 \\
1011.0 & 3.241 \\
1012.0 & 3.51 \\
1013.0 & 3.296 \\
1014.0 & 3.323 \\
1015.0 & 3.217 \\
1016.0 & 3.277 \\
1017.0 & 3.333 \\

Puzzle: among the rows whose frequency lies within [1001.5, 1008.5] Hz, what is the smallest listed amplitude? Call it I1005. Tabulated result 3.094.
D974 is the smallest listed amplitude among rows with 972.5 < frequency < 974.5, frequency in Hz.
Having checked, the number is 3.215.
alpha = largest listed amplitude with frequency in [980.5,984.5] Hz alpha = 3.298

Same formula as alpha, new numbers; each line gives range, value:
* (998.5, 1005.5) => 3.301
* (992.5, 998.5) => 3.39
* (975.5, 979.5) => 3.223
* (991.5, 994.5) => 3.246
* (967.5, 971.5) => 3.274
